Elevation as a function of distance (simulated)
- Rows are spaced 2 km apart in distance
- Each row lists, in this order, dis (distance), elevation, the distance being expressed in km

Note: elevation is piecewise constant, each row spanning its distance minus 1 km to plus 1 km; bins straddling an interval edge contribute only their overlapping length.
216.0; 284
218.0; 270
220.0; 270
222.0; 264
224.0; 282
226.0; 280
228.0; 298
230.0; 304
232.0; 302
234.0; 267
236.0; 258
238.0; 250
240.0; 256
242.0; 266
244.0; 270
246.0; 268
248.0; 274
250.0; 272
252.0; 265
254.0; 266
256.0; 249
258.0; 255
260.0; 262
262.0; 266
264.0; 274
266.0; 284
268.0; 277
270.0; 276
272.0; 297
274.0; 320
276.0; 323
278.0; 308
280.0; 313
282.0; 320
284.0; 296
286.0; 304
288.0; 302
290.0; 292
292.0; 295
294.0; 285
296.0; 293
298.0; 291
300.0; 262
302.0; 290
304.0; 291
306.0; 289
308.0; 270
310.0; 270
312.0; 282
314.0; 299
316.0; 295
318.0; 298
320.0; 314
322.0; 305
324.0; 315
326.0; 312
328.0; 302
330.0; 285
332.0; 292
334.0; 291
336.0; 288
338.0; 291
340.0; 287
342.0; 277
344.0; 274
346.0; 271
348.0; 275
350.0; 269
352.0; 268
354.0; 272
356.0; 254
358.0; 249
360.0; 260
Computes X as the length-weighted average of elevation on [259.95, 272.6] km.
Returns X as 277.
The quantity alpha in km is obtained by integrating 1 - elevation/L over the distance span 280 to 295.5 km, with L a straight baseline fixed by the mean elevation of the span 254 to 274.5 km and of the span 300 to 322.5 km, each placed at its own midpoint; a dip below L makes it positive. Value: -1.0 km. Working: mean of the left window 274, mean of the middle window 300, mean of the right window 290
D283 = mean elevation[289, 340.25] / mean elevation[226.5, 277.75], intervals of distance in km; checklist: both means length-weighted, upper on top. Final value 1.06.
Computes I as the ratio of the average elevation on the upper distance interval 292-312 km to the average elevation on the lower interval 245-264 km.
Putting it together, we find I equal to 1.07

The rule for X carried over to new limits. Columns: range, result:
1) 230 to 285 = 279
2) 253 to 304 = 288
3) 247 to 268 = 267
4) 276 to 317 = 293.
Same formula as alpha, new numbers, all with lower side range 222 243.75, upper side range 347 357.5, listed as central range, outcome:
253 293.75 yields -2.45 km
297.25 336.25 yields -3.31 km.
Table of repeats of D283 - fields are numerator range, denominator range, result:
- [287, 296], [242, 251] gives 1.09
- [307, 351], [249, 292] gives 1.01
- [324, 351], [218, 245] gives 1.05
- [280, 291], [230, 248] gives 1.13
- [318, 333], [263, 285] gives 1.01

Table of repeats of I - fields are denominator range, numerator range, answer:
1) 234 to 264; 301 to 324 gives 1.11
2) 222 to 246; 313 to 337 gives 1.09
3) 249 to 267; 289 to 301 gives 1.08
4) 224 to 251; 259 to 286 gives 1.07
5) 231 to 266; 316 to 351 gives 1.09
